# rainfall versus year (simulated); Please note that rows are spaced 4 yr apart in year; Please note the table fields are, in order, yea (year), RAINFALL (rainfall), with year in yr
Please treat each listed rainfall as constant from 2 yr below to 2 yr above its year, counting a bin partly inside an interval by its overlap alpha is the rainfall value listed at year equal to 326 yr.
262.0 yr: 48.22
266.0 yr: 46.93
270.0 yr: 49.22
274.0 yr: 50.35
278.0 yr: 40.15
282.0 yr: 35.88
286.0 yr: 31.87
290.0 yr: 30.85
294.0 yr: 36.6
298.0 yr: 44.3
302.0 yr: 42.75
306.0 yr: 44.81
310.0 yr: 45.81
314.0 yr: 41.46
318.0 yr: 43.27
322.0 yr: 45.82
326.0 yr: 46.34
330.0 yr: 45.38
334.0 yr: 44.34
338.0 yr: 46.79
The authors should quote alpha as 46.34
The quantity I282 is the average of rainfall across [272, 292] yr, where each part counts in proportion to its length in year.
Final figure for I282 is 37.8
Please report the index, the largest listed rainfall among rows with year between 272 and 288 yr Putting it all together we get 50.35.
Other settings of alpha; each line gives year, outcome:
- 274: 50.35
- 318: 43.27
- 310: 45.81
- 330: 45.38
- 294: 36.6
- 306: 44.81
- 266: 46.93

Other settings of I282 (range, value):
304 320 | 43.8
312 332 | 44.5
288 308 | 39.9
